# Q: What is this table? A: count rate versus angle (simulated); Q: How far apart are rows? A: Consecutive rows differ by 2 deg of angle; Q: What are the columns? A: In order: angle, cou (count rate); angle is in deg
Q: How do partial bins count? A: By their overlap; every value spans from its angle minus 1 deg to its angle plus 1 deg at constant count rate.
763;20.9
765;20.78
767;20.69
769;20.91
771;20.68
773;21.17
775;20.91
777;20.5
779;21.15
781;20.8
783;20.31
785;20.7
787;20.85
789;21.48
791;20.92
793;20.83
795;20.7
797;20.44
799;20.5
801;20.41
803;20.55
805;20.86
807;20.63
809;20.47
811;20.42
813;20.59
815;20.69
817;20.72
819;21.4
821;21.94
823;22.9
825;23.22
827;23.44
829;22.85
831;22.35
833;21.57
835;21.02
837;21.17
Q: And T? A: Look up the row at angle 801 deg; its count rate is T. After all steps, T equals 20.41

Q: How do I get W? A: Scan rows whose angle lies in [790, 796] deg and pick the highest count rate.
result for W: 20.92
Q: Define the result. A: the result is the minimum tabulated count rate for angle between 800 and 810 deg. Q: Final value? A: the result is 20.41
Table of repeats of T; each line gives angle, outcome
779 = 21.15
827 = 23.44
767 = 20.69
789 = 21.48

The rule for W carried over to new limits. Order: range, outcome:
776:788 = 21.15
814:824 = 22.9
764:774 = 21.17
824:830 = 23.44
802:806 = 20.86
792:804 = 20.83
